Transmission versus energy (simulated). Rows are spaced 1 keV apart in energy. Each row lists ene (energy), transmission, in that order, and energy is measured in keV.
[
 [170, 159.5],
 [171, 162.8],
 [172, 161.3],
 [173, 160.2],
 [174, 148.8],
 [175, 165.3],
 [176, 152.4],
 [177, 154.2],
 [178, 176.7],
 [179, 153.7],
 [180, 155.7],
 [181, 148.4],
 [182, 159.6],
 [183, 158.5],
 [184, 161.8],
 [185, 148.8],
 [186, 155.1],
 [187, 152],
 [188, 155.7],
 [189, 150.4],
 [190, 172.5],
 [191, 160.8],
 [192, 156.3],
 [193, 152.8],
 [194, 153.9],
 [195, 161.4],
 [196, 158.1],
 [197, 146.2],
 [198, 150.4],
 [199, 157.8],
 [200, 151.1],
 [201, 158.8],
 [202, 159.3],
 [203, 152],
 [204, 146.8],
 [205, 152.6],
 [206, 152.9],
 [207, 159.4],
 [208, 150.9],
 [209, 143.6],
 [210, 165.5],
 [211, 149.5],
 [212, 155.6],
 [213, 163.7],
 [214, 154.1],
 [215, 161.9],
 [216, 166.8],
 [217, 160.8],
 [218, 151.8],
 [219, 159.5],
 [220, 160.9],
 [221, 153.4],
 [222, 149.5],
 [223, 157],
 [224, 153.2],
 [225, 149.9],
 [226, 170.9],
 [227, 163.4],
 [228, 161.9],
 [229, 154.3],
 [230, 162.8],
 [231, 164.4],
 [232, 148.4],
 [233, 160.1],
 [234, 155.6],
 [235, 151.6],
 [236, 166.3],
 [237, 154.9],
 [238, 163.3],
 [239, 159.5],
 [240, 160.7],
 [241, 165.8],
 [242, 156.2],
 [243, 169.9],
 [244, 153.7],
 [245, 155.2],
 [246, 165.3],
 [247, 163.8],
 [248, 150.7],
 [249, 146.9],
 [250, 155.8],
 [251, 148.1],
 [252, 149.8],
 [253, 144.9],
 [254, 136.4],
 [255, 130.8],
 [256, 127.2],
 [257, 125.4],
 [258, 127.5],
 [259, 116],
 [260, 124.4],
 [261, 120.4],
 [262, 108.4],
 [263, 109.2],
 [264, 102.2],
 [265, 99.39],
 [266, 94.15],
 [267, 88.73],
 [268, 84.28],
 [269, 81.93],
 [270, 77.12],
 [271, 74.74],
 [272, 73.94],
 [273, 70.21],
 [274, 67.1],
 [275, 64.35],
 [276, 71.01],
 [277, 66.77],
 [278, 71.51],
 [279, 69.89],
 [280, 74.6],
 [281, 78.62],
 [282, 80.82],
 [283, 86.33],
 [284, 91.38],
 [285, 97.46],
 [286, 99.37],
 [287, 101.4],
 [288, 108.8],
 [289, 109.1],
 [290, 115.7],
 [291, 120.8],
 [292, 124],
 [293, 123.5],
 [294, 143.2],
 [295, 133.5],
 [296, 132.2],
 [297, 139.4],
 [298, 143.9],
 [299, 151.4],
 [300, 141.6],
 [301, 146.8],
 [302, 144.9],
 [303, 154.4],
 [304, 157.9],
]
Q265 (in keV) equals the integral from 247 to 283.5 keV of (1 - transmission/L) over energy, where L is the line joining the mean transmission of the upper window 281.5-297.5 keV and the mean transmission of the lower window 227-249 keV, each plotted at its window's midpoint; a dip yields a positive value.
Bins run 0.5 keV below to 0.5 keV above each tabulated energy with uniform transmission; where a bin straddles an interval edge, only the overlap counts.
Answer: 8.8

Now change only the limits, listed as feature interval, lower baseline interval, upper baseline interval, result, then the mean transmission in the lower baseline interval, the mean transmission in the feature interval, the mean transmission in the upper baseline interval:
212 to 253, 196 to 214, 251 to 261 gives -4.6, 154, 158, 132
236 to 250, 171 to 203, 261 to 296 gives -4.8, 157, 159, 94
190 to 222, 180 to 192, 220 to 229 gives 0.2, 157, 156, 157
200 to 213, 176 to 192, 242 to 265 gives -0.3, 157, 154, 137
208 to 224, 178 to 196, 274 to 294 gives -2.2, 157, 157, 93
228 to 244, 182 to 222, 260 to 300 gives -3.4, 156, 159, 99.6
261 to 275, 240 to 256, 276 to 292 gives 3.8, 152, 87.4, 91.9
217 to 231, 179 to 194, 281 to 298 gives -1.8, 156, 158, 113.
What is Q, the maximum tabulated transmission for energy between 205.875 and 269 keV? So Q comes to 170.9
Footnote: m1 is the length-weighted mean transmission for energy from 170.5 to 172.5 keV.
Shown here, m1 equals 162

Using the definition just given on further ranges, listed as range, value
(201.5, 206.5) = 153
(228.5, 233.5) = 158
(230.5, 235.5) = 156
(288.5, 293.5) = 119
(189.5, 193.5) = 161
